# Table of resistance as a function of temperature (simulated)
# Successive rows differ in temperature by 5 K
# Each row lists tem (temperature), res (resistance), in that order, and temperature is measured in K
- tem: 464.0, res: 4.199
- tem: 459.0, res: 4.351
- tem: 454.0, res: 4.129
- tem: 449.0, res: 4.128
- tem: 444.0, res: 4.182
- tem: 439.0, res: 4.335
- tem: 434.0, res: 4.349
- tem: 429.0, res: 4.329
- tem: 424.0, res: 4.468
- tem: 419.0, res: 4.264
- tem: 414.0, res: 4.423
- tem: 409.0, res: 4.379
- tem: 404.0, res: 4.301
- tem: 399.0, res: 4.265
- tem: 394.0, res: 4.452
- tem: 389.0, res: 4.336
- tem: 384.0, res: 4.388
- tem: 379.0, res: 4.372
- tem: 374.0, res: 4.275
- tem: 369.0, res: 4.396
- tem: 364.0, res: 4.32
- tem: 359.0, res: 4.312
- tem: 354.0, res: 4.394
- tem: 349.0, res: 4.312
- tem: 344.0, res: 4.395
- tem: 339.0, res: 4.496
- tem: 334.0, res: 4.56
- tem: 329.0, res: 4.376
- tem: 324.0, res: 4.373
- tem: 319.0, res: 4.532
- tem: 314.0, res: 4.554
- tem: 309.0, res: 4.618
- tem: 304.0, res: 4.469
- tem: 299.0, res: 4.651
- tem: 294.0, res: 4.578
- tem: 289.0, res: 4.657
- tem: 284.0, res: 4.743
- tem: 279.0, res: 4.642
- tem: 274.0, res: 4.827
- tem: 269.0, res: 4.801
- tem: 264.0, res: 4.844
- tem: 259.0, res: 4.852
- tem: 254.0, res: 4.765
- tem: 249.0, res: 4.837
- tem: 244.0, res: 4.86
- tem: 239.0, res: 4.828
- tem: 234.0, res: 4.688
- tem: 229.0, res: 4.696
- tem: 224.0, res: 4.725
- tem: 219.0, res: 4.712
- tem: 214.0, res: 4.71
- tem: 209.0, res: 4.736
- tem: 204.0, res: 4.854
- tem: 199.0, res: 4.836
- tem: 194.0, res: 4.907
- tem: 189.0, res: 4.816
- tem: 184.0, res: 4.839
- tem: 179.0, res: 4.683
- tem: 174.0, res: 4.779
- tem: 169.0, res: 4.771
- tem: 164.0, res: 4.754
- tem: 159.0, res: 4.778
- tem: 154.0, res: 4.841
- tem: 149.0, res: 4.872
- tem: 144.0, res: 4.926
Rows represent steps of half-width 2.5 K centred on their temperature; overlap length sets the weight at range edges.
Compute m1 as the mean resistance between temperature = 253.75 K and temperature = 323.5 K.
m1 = 4.67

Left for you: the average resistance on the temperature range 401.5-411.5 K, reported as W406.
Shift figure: 4.34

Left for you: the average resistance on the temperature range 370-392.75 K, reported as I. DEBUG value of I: 4.35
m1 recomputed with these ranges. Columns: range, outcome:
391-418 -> 4.36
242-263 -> 4.83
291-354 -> 4.49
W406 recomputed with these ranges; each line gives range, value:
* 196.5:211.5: 4.81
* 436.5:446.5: 4.26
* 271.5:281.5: 4.73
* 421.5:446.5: 4.33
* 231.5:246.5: 4.79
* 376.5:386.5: 4.38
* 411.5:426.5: 4.39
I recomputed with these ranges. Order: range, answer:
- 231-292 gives 4.78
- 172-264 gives 4.79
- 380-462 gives 4.32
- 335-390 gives 4.37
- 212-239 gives 4.72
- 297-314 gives 4.57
